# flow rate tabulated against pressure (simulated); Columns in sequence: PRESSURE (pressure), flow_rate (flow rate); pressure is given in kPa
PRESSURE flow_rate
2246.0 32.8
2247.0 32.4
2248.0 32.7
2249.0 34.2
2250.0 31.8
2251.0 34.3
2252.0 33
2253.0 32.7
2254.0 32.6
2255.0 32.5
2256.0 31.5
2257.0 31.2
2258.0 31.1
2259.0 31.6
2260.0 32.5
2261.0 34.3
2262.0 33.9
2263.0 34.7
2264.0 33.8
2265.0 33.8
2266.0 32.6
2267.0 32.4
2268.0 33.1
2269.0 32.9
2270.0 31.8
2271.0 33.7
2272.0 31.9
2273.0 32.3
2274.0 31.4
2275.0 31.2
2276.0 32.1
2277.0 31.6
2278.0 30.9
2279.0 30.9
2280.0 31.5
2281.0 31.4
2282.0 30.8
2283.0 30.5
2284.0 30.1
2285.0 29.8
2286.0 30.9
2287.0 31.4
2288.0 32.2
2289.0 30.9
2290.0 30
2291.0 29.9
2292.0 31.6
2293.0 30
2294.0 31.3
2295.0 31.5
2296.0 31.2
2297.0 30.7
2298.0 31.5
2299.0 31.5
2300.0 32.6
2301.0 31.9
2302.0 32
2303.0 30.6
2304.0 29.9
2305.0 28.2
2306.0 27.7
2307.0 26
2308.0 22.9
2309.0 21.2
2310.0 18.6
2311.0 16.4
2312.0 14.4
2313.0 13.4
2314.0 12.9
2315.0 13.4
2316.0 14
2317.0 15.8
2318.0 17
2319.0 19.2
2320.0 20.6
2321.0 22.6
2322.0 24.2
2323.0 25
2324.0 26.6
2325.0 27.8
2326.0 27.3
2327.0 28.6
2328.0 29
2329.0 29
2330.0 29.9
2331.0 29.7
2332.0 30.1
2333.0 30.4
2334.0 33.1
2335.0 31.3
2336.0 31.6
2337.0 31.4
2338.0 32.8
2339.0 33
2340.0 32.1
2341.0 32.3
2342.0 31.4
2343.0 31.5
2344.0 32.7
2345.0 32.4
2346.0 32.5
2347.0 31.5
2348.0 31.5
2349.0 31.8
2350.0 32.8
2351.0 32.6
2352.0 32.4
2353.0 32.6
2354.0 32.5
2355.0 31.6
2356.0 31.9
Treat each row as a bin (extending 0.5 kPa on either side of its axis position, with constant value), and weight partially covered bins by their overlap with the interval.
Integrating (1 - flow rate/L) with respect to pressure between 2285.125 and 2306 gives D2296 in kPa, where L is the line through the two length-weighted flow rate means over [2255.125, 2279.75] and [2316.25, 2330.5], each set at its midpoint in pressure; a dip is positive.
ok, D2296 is -1.92 kPa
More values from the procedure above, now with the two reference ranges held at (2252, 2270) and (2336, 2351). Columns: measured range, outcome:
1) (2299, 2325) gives 7.9 kPa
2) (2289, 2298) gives 0.5 kPa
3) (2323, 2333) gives 1.1 kPa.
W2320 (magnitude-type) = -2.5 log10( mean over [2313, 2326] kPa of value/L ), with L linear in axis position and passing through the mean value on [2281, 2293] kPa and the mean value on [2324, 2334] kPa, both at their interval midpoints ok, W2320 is 0.42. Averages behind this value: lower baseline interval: 30.7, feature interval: 20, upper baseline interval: 29.2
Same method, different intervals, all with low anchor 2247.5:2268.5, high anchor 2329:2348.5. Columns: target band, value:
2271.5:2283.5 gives 0.04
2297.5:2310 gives 0.13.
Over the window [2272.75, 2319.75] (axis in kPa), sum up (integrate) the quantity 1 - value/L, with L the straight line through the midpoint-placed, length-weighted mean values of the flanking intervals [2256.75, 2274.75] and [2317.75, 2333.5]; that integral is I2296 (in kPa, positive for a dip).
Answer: 4.0 kPa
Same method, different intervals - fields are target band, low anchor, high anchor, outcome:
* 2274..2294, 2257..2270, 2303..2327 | -1.9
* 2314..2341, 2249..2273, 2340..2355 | 5.1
